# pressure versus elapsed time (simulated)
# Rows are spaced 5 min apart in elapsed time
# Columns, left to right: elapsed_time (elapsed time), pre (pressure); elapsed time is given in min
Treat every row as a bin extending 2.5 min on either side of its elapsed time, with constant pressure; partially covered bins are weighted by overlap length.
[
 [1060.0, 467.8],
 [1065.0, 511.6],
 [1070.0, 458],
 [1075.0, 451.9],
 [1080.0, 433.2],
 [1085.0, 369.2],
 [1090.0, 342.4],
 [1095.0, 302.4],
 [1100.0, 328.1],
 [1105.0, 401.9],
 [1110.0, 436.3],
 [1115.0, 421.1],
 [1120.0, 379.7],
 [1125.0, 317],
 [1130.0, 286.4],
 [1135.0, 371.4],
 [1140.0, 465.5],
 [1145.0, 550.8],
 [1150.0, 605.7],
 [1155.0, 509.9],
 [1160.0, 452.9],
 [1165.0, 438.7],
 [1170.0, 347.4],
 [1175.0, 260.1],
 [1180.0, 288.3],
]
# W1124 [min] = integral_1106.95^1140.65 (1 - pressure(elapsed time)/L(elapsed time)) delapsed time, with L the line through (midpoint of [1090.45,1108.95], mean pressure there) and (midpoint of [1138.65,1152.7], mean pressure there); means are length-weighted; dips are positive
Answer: 5.2 min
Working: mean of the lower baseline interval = 351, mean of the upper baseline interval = 546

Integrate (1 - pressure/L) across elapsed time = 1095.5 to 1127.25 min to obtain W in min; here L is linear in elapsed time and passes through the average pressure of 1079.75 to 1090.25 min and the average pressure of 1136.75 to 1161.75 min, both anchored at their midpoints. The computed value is 4.21 min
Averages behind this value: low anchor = 379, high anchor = 515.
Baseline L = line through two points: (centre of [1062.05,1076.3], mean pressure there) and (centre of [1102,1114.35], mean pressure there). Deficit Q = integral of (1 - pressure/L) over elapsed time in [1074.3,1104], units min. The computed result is 5.2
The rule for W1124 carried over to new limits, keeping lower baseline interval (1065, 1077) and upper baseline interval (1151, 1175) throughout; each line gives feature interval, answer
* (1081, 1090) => 1.73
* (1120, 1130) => 2.70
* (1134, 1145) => -0.41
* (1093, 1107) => 3.43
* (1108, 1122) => 1.13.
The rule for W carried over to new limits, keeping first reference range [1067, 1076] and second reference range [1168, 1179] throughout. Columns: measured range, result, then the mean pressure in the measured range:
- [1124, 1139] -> 1.0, 340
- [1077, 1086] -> 0.7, 409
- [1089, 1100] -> 2.6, 321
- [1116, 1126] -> 0.5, 364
